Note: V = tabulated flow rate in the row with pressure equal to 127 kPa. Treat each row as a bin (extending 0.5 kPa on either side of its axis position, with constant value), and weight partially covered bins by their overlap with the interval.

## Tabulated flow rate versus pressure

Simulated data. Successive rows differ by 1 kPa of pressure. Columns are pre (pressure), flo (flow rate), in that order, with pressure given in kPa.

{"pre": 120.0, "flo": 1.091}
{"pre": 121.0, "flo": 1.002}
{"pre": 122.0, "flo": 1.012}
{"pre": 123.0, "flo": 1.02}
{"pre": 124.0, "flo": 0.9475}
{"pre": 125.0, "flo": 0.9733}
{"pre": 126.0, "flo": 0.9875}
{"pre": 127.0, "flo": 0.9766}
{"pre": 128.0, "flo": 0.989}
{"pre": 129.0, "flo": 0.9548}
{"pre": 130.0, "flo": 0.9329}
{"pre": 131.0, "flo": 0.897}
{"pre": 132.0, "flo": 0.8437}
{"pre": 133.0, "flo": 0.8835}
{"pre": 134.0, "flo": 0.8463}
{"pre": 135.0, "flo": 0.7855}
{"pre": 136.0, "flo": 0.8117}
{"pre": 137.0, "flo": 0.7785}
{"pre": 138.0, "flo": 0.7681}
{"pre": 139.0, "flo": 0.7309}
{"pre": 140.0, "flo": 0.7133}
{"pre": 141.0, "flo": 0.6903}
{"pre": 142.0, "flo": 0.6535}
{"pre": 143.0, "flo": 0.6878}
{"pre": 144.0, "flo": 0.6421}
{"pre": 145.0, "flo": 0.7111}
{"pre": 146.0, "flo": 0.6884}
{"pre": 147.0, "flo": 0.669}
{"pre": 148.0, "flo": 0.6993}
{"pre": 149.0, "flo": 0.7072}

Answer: 0.9766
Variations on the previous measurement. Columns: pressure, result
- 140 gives 0.7133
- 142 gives 0.6535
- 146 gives 0.6884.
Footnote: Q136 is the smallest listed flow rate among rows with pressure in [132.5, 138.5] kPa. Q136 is 0.7681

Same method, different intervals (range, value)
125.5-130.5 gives 0.9329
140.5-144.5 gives 0.6421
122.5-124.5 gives 0.9475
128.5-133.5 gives 0.8437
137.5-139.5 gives 0.7309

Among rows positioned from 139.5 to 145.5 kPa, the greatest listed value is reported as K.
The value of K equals 0.7133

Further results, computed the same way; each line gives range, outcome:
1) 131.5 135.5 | 0.8835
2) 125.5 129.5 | 0.989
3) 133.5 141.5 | 0.8463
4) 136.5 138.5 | 0.7785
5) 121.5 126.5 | 1.02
